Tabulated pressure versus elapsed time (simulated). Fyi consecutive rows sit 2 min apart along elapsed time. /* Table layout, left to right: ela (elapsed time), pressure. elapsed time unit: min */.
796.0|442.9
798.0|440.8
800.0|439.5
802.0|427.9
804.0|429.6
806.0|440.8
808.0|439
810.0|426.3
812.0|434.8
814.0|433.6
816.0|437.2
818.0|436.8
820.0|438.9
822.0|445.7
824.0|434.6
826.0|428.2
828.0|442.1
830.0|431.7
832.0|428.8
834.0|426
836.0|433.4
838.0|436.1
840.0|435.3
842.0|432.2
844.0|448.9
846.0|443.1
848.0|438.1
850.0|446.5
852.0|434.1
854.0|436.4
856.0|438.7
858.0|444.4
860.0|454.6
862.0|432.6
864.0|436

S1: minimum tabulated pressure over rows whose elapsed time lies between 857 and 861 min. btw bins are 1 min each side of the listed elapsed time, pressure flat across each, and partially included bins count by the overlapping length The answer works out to 444.4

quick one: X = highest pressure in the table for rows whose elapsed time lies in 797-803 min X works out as 440.8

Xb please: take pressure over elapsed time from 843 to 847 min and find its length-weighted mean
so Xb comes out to 446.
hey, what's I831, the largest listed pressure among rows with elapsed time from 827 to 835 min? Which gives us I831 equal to 442.1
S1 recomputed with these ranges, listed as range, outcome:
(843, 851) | 438.1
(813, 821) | 433.6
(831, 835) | 426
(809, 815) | 426.3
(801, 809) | 427.9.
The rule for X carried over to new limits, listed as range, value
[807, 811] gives 439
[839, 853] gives 448.9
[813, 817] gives 437.2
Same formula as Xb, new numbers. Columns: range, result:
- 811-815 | 434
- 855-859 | 442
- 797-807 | 436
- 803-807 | 435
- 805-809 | 440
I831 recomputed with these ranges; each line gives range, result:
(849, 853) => 446.5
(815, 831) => 445.7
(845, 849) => 443.1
